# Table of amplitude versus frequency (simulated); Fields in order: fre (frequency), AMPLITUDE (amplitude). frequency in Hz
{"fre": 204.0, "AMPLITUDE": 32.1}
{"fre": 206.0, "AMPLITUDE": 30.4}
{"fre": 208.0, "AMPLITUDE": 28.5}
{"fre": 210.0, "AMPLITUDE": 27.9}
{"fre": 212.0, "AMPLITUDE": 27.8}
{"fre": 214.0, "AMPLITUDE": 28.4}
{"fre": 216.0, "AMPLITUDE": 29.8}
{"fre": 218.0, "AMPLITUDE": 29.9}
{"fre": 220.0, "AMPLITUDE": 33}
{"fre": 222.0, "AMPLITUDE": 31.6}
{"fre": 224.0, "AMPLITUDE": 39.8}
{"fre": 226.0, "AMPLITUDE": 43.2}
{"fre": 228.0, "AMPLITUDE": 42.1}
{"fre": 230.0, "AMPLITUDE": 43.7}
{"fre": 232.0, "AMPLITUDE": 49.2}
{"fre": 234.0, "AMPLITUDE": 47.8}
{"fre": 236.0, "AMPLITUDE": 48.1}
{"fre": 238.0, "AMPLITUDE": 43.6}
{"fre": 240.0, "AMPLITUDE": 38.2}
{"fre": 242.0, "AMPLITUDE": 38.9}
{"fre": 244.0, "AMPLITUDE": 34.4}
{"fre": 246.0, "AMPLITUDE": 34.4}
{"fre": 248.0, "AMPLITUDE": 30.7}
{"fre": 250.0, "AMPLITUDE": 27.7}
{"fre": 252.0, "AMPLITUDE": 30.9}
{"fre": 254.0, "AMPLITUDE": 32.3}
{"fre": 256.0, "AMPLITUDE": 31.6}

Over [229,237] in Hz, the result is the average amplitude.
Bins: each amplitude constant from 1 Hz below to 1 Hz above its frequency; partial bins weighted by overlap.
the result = 47.2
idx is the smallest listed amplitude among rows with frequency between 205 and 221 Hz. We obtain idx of 27.8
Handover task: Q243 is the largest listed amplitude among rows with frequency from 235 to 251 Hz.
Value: 48.1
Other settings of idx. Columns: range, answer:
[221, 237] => 31.6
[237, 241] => 38.2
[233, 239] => 43.6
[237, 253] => 27.7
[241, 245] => 34.4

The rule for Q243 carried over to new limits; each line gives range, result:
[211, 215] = 28.4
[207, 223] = 33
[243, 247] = 34.4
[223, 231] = 43.7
